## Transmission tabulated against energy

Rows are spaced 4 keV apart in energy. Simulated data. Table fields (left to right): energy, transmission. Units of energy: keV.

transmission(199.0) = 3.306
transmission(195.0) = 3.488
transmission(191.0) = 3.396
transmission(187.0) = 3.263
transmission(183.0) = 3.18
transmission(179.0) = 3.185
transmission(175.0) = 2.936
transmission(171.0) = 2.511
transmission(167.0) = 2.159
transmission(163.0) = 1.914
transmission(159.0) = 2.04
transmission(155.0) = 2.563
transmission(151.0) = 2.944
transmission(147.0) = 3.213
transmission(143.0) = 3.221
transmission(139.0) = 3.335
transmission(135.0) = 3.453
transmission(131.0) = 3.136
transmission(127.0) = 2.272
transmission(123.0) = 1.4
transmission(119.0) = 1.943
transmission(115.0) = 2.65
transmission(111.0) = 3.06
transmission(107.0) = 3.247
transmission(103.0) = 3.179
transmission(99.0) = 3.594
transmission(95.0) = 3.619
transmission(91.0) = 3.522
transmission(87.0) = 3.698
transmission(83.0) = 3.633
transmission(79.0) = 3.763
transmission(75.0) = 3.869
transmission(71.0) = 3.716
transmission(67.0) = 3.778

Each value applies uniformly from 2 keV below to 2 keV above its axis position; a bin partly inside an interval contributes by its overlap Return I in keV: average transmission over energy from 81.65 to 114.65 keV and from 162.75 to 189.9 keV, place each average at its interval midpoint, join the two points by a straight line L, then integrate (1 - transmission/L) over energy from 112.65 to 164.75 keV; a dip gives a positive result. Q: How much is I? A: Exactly 7.8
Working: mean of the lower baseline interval 3.4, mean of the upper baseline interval 2.81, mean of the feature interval 2.63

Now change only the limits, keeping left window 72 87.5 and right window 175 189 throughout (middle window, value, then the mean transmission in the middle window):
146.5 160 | 2.7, 2.68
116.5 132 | 6.0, 2.14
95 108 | 0.8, 3.39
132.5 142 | 0.2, 3.36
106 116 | 1.6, 2.99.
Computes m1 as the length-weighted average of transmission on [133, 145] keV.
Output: 3.34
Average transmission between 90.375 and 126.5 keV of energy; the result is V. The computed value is 2.86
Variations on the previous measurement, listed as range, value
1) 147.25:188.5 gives 2.69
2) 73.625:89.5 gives 3.73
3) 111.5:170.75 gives 2.6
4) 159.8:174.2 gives 2.24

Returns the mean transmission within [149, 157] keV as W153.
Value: 2.75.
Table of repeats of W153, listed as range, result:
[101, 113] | 3.16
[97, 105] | 3.39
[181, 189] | 3.22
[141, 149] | 3.22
